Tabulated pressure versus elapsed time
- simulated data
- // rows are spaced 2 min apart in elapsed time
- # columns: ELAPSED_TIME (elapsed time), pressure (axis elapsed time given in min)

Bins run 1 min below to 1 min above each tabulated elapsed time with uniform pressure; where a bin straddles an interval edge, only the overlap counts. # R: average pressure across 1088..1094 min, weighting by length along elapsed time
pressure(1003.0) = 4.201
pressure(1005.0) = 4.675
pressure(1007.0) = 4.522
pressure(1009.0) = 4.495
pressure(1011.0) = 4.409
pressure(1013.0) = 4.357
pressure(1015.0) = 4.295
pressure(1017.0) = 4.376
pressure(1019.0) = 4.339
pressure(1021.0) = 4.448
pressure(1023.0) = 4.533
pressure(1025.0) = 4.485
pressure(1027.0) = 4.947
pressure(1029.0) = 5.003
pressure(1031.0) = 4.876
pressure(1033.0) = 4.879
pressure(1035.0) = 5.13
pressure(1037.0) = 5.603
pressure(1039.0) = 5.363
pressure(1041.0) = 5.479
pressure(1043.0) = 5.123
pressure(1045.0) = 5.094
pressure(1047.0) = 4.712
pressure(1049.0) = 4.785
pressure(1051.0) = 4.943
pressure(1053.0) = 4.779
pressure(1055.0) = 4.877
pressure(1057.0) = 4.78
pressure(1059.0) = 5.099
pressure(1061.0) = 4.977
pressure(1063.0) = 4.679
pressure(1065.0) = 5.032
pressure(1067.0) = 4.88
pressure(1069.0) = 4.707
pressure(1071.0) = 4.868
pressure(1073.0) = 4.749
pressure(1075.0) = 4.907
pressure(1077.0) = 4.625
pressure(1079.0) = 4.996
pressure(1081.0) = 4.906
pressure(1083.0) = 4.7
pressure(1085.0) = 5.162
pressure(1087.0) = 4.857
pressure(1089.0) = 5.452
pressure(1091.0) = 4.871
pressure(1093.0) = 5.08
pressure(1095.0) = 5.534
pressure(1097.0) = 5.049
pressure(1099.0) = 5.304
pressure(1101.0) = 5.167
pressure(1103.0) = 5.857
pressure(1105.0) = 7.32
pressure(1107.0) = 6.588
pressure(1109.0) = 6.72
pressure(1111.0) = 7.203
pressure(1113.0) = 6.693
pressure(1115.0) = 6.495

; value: 5.13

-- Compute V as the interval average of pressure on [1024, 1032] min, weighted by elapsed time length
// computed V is 4.83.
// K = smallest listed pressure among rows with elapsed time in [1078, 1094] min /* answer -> 4.7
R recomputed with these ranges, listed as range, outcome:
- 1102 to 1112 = 6.74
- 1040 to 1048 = 5.1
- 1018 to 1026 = 4.45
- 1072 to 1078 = 4.76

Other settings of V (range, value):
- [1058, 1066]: 4.95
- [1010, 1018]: 4.36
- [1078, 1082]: 4.95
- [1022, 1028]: 4.66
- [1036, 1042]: 5.48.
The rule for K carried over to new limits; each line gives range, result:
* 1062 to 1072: 4.679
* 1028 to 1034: 4.876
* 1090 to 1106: 4.871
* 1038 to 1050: 4.712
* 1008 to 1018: 4.295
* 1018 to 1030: 4.339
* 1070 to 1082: 4.625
